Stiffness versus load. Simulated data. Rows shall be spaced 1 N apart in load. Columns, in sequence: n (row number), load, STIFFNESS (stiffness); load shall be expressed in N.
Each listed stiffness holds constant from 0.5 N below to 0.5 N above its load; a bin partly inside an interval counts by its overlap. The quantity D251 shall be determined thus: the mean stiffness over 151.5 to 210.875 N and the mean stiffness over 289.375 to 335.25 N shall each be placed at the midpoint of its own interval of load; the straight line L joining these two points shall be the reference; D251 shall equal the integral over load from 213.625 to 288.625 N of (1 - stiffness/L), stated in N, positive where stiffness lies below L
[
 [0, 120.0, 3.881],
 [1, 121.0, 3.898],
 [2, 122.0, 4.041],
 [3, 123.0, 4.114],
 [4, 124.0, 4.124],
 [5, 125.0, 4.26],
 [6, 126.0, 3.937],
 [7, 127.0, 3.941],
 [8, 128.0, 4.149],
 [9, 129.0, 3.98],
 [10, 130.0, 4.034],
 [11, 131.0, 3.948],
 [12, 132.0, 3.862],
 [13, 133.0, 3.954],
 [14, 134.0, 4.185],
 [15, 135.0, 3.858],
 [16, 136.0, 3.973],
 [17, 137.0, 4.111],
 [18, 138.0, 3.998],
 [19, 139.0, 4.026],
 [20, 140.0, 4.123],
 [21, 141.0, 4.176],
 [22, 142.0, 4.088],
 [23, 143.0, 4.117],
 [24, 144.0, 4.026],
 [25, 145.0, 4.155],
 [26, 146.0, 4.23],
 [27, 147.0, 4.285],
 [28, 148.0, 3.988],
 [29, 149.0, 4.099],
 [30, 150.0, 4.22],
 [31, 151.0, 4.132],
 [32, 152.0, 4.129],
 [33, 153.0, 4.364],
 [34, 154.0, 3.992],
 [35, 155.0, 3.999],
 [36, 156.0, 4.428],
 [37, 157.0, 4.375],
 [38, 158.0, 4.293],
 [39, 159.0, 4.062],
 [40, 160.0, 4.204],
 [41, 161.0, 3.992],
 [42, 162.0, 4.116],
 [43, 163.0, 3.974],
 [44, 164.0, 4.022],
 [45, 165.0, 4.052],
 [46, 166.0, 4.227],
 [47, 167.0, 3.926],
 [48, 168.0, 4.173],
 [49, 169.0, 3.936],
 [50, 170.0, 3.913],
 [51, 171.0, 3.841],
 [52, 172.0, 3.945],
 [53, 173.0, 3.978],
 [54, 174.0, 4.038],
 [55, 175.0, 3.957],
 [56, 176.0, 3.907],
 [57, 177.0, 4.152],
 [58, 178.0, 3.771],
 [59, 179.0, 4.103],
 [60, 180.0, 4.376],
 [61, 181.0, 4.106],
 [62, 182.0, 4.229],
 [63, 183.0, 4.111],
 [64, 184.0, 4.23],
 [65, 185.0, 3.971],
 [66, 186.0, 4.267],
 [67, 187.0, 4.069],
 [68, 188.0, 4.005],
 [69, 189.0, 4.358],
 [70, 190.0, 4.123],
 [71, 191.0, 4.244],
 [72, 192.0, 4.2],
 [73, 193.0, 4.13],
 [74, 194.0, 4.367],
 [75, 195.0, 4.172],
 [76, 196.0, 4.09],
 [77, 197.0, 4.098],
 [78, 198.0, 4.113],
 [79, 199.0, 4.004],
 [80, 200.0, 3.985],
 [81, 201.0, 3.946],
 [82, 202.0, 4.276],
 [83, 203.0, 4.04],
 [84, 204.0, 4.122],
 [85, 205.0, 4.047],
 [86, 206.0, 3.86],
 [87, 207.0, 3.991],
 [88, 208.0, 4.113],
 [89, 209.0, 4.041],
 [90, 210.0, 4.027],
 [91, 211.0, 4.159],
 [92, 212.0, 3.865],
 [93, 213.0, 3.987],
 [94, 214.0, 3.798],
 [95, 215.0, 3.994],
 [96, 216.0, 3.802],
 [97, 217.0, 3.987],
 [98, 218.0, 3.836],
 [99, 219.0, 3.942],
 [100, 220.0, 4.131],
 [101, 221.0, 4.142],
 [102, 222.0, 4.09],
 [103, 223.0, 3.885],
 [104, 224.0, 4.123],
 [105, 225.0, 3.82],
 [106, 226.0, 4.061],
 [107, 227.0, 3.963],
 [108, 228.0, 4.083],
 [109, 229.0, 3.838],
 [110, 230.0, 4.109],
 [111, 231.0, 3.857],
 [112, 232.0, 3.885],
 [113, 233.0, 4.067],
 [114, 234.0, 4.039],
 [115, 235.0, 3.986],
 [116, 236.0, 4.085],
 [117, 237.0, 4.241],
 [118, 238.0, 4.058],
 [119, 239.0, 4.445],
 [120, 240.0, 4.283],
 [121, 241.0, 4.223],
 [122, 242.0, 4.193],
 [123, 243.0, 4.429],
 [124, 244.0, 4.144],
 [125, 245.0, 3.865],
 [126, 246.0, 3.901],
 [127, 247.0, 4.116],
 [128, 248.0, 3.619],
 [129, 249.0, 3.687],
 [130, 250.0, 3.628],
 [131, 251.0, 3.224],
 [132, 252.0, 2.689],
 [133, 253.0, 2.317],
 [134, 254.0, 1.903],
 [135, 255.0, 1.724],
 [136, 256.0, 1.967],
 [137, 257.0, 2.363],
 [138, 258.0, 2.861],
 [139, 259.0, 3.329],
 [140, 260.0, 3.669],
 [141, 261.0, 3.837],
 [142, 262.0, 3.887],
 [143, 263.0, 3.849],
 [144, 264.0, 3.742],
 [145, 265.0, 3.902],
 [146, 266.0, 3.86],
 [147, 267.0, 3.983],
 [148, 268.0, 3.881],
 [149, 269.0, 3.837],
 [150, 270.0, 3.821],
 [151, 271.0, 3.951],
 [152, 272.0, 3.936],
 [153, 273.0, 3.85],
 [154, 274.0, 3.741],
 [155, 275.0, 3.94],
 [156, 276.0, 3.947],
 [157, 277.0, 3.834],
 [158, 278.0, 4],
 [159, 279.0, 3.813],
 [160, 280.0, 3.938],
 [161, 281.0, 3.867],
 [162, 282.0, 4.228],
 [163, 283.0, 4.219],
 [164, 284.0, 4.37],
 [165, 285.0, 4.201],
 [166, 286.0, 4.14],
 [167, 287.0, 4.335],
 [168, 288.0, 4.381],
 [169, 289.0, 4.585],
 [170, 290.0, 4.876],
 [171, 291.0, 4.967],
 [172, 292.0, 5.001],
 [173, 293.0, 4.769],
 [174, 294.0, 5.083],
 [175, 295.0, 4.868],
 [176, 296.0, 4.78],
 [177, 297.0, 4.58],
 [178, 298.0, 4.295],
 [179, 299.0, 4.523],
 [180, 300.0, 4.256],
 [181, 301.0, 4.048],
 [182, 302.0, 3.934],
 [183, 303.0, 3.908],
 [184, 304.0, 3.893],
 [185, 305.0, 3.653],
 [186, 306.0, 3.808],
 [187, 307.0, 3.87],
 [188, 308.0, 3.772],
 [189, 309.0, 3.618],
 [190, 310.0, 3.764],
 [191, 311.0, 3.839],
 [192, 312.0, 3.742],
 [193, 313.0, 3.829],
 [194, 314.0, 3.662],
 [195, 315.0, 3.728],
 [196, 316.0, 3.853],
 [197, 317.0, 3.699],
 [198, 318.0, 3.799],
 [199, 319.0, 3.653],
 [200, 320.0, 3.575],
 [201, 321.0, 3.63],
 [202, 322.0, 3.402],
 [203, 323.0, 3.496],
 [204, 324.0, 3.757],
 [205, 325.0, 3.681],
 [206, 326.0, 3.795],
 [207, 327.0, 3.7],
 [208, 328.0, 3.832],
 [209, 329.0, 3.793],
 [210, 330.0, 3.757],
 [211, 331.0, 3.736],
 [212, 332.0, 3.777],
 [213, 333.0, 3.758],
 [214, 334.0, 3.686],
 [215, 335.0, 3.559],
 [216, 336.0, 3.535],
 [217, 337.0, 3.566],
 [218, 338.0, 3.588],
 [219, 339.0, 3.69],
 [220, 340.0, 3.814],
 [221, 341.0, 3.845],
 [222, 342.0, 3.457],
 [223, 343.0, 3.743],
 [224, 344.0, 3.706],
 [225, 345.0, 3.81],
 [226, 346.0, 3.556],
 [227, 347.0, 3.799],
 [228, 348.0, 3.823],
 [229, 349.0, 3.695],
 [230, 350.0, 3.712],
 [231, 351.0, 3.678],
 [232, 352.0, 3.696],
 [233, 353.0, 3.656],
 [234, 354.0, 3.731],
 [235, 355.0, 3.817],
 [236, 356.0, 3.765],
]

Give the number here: 4.2 N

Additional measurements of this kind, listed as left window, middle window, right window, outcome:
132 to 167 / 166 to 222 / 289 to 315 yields 1.13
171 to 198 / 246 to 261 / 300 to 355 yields 3.55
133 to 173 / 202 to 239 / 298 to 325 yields -0.39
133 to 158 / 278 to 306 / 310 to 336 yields -4.11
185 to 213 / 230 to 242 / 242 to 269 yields -1.50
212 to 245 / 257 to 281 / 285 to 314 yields 2.23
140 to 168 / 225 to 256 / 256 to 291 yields 1.86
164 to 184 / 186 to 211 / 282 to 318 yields -0.21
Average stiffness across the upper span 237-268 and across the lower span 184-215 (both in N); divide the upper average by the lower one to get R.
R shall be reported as 0.9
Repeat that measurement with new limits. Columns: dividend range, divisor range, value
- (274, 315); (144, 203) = 1.01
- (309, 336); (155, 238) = 0.91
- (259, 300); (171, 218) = 1.03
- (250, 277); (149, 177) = 0.83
